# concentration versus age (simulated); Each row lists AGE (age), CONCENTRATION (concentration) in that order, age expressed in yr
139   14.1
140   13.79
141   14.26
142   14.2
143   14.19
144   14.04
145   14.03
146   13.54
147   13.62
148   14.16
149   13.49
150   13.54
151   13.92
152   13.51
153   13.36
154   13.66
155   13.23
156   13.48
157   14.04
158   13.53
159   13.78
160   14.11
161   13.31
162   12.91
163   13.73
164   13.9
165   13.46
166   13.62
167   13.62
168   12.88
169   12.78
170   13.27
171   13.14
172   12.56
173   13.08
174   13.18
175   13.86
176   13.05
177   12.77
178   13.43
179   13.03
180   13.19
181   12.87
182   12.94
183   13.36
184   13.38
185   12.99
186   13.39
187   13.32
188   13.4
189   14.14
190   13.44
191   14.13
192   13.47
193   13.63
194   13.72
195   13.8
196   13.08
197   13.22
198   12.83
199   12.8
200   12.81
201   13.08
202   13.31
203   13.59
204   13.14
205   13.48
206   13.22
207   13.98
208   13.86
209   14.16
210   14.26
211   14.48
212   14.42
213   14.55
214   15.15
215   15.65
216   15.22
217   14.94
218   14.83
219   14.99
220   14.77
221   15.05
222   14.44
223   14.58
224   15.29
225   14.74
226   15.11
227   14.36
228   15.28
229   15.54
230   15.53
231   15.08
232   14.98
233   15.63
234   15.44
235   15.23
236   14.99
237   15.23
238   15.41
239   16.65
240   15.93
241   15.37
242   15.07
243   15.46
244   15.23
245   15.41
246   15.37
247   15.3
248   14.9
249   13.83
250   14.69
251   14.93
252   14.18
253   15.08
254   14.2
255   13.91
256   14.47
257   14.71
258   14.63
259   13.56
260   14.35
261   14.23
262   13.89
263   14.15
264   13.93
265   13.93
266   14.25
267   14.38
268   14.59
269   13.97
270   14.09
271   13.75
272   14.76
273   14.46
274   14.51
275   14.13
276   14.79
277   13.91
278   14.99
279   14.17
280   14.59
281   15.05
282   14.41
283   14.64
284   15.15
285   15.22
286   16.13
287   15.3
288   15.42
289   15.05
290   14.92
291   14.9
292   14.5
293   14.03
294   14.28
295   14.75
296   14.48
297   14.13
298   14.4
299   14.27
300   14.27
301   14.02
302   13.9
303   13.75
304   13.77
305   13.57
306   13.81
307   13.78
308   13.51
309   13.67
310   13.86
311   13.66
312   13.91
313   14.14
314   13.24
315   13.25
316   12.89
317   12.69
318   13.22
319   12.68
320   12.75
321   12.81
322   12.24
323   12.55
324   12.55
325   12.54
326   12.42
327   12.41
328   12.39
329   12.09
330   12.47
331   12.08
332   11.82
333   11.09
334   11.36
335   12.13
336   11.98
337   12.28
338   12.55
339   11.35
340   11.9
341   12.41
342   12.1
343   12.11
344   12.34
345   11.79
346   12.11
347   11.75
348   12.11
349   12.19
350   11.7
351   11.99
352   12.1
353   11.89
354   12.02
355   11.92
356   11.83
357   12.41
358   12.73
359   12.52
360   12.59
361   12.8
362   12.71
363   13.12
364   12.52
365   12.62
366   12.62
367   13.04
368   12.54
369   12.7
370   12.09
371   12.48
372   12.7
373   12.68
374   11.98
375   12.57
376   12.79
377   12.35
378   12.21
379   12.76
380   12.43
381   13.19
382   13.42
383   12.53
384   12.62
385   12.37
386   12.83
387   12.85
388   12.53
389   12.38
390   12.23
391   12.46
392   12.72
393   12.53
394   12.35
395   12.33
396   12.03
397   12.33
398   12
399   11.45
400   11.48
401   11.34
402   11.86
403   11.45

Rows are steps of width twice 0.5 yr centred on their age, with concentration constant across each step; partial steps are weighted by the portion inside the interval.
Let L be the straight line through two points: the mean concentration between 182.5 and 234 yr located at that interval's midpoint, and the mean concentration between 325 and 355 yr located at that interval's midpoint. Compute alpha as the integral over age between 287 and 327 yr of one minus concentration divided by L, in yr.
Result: -3.6 yr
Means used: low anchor 14.2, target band 13.7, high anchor 12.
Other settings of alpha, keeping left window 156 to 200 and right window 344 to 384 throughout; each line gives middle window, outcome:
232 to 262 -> -4.4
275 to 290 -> -2.4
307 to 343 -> 0.0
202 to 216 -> -1.0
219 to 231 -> -1.7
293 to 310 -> -1.7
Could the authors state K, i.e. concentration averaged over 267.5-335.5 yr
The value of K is 13.8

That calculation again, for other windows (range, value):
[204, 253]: 14.9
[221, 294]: 14.8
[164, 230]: 13.8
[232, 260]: 15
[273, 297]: 14.7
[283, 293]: 15.1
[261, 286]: 14.4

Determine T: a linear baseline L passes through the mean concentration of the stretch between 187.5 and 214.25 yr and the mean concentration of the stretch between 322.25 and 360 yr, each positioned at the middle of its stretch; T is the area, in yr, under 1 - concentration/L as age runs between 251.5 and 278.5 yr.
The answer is -2.8 yr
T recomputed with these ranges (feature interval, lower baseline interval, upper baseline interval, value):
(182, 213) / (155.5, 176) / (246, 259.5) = 0.6 yr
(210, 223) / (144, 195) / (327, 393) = -1.6 yr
